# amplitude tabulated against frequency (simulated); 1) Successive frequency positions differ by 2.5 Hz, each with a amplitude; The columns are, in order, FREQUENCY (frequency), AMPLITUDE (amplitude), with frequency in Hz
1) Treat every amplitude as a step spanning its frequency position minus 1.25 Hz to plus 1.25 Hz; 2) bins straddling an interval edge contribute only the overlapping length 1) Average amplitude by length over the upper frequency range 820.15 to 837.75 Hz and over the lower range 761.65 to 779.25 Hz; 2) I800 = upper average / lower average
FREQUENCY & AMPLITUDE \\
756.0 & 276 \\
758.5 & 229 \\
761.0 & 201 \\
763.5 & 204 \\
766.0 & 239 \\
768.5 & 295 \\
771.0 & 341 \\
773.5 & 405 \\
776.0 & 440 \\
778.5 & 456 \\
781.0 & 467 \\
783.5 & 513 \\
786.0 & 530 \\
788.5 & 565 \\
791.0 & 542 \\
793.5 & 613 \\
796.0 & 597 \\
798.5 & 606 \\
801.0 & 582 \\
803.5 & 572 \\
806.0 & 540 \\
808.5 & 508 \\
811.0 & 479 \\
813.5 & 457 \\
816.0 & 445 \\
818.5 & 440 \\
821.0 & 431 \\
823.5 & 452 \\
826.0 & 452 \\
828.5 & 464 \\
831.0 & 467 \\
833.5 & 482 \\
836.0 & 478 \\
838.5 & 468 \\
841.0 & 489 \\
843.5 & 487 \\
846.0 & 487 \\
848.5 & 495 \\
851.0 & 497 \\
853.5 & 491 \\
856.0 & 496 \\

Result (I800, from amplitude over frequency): 1.39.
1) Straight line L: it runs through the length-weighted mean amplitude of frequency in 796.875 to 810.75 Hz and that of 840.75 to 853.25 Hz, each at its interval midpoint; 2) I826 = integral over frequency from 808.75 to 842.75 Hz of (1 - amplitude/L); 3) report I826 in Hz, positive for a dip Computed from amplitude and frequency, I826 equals 3.8 Hz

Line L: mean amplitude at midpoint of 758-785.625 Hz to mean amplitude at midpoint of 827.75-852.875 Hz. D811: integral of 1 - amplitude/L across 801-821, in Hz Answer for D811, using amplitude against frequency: -3.2 Hz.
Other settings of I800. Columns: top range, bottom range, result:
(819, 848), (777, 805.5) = 0.86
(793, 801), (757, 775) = 2.18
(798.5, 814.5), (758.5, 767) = 2.46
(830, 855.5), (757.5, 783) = 1.45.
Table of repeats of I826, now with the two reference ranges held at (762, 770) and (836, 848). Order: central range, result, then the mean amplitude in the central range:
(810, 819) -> -1.32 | 456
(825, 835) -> -0.47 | 467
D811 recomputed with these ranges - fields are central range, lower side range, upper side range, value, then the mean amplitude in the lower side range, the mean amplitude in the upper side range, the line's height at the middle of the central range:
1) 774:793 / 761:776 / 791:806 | -2.6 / 301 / 585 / 443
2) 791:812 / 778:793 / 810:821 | -3.4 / 520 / 452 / 484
